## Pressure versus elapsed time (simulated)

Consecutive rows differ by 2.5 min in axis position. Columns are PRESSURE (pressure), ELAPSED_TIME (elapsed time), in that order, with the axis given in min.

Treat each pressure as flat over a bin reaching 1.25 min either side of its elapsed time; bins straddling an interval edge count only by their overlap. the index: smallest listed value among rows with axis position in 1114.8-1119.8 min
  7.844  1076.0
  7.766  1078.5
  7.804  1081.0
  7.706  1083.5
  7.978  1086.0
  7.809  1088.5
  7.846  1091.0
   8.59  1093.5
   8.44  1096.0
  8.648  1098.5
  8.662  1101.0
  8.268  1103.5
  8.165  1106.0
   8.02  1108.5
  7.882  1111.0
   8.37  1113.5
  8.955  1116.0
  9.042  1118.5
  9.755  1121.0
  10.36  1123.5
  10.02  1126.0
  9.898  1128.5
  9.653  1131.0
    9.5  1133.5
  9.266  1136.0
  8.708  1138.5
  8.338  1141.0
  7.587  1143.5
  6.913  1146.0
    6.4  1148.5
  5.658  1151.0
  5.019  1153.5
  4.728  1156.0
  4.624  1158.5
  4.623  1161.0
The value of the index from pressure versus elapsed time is 8.955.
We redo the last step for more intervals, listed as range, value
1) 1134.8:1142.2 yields 8.338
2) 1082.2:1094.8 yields 7.706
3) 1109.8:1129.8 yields 7.882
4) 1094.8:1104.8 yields 8.268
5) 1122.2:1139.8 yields 8.708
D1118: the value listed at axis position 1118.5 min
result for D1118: 9.042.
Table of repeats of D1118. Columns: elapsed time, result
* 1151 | 5.658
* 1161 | 4.623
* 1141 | 8.338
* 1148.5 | 6.4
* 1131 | 9.653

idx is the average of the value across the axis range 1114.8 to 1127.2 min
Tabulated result 9.63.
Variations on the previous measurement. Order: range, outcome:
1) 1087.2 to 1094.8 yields 8.08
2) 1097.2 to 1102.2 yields 8.65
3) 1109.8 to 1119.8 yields 8.57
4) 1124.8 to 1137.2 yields 9.67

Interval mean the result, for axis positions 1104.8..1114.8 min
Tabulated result 8.11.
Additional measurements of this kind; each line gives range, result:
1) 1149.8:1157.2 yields 5.13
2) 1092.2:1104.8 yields 8.52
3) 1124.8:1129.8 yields 9.96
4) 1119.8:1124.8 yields 10.1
